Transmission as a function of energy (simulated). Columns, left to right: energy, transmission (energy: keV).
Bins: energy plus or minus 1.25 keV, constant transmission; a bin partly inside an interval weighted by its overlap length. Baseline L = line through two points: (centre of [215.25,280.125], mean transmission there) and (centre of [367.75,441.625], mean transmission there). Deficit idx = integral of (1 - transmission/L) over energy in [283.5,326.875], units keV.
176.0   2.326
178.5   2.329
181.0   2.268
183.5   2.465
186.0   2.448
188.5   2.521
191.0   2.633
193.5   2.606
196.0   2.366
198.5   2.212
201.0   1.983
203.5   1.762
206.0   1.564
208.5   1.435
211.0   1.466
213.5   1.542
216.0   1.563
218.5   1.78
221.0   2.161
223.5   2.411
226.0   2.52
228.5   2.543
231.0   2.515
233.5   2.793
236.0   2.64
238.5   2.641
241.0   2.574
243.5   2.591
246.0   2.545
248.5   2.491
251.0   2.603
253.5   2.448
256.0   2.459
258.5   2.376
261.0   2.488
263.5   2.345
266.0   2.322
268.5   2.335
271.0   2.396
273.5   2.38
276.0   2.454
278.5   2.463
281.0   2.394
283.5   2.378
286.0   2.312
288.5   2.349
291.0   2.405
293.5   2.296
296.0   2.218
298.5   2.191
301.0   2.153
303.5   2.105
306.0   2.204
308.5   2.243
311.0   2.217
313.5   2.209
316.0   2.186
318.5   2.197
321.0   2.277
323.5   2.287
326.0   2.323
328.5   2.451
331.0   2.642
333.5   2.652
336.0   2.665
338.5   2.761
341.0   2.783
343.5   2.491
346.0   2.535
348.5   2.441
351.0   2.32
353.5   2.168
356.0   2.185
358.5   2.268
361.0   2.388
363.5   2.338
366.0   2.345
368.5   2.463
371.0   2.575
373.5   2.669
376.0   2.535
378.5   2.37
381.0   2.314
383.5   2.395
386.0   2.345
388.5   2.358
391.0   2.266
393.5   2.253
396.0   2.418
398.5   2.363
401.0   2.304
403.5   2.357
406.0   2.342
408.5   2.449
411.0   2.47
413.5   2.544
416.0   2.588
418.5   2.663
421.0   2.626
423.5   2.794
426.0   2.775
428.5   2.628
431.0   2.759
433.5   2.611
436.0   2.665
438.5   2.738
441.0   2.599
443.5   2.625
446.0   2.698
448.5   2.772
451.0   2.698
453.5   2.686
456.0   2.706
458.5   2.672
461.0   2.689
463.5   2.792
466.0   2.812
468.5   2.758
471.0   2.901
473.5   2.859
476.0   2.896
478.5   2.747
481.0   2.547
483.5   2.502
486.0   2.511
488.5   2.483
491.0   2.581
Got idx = 3.6 keV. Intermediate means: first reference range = 2.42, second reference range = 2.51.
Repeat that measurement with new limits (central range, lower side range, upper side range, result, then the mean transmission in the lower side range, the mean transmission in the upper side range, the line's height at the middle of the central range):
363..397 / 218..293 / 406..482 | 2.6 keV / 2.44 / 2.69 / 2.6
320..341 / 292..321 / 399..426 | -2.3 keV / 2.21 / 2.52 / 2.28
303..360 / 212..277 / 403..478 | 3.0 keV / 2.38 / 2.68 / 2.51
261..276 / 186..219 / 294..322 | -1.8 keV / 1.98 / 2.2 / 2.12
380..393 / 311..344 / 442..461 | 1.2 keV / 2.45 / 2.69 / 2.56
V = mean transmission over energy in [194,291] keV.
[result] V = 2.28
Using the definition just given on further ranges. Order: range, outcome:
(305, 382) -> 2.4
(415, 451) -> 2.68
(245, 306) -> 2.37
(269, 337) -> 2.33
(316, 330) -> 2.3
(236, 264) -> 2.52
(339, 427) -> 2.44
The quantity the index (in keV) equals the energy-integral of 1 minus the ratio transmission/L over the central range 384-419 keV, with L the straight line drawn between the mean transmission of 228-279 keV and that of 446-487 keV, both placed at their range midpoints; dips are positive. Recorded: 3.30 keV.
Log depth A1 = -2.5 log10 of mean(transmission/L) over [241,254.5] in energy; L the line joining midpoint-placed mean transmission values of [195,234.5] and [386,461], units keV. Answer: -0.20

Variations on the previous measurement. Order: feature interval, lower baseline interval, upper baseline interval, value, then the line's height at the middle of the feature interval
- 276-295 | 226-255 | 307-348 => 0.06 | 2.5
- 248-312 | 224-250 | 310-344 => 0.08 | 2.51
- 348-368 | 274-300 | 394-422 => 0.05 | 2.41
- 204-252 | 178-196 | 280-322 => 0.08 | 2.39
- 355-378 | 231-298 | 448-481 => 0.08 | 2.61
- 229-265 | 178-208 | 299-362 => -0.11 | 2.29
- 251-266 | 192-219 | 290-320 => -0.19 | 2.05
